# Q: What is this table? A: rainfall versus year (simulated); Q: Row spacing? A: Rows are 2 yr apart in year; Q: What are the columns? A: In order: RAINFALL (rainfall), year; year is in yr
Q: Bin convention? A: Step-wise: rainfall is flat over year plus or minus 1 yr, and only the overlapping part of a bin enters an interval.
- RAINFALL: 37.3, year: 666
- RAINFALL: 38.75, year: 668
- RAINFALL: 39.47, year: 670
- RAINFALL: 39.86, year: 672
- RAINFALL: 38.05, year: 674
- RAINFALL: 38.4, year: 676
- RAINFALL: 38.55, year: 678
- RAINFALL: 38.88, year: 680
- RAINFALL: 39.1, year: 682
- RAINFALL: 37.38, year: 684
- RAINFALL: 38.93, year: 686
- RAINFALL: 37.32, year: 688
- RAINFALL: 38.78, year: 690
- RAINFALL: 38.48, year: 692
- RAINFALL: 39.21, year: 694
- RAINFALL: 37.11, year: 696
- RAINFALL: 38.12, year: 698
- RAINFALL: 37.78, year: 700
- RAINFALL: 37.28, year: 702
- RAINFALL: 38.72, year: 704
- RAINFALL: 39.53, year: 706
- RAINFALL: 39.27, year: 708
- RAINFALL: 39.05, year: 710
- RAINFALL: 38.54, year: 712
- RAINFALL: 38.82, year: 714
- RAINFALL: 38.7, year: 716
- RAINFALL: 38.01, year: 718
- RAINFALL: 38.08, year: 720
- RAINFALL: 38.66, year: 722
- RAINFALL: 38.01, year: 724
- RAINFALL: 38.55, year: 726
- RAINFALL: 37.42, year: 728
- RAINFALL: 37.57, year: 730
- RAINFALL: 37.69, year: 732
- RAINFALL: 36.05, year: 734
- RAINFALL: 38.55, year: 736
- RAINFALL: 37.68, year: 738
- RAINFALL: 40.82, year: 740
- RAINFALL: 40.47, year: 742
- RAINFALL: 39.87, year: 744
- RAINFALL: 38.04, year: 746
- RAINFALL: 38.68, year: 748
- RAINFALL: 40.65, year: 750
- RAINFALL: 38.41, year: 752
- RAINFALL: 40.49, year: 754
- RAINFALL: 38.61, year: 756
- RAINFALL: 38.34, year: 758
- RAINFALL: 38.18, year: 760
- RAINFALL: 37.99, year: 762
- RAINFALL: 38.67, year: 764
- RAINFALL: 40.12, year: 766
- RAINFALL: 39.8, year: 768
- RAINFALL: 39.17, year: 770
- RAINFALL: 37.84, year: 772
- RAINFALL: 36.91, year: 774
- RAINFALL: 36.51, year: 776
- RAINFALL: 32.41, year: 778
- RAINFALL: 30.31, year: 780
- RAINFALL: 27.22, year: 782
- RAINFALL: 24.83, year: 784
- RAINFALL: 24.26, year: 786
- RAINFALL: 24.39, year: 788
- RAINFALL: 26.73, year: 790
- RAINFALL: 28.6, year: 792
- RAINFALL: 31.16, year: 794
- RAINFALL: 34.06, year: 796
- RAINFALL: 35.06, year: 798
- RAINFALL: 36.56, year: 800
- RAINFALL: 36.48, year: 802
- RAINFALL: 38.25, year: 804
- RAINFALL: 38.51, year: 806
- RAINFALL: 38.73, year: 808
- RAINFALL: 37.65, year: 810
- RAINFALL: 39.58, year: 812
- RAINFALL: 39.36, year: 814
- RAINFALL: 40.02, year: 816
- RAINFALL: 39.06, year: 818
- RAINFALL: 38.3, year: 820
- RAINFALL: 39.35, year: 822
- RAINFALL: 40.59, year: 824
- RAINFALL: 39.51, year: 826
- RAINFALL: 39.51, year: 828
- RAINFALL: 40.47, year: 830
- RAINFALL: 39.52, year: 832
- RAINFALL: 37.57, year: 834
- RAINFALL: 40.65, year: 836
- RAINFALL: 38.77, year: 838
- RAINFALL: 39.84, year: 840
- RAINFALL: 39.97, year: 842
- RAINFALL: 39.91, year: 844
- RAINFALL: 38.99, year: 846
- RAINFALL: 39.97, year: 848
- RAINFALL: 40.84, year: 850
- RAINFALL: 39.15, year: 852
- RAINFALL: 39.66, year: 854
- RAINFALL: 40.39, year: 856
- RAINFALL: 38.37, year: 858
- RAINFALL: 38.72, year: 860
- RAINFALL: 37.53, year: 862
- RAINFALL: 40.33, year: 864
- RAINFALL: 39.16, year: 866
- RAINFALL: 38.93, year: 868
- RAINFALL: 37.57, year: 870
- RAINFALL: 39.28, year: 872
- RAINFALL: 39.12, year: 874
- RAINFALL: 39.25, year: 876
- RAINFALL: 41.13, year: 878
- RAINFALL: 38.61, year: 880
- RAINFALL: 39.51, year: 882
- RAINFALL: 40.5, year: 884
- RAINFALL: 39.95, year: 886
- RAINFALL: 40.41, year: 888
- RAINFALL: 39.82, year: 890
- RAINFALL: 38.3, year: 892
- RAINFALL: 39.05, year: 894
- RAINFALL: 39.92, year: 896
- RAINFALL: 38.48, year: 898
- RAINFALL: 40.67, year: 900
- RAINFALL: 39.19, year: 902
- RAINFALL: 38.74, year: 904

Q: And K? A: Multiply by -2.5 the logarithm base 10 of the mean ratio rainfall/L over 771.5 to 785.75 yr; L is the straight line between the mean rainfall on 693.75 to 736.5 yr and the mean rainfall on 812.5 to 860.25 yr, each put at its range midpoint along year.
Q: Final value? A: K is 0.22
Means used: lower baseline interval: 38.2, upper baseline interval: 39.5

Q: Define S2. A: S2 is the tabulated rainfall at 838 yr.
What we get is 38.77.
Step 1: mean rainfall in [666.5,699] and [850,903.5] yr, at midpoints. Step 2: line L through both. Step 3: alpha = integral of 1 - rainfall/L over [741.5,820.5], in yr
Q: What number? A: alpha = 6.0 yr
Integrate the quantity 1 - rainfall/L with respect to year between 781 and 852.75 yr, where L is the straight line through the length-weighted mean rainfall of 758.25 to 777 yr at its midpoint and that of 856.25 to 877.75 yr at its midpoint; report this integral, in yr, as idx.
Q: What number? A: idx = 4.1 yr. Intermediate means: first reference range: 38.4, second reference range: 39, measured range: 36.5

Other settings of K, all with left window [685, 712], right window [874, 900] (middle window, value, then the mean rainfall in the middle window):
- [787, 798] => 0.30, 29.5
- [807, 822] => 0.00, 39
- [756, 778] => 0.02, 38.1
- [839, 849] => -0.01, 39.7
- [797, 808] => 0.06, 37.1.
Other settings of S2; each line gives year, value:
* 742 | 40.47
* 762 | 37.99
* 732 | 37.69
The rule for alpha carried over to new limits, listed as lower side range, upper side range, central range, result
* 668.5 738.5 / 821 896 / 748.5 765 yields -0.08 yr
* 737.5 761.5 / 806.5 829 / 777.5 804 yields 5.94 yr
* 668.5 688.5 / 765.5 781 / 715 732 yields -0.21 yr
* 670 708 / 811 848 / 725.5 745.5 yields 0.18 yr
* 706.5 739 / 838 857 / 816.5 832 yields -0.02 yr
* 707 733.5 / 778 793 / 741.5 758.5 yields -3.15 yr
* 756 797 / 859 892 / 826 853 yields -1.75 yr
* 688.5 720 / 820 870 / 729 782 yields 1.29 yr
